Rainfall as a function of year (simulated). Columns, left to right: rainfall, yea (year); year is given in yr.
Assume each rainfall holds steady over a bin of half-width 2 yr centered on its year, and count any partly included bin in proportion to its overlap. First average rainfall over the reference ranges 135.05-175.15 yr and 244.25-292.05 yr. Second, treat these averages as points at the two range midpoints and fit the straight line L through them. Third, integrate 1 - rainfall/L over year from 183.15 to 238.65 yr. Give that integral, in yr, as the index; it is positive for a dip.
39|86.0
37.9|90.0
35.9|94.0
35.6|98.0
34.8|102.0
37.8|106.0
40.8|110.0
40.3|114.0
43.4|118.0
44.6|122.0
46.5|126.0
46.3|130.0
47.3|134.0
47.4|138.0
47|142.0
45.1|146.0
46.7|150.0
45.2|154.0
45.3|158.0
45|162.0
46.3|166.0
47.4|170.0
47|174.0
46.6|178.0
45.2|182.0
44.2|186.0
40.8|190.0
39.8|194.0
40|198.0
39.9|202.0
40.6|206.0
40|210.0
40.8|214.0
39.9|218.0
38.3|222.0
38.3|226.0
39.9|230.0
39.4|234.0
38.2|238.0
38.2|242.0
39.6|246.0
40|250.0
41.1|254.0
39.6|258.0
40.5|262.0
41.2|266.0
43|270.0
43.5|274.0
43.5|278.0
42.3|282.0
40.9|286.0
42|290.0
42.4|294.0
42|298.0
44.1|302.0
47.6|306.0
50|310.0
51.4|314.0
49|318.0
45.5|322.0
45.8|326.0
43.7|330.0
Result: 4.75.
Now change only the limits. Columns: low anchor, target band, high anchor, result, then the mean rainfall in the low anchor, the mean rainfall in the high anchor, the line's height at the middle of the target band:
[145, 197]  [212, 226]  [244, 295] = 1.2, 44.9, 41.5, 43.2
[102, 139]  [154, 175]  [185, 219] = -2.1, 43.2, 40.6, 41.8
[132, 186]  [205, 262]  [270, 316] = 7.1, 46.2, 44.5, 45.2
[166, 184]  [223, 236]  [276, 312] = 1.8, 46.5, 43.9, 45.3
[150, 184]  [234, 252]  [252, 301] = 1.7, 46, 41.9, 43.2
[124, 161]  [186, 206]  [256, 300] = 1.8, 46.3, 41.9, 44.5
